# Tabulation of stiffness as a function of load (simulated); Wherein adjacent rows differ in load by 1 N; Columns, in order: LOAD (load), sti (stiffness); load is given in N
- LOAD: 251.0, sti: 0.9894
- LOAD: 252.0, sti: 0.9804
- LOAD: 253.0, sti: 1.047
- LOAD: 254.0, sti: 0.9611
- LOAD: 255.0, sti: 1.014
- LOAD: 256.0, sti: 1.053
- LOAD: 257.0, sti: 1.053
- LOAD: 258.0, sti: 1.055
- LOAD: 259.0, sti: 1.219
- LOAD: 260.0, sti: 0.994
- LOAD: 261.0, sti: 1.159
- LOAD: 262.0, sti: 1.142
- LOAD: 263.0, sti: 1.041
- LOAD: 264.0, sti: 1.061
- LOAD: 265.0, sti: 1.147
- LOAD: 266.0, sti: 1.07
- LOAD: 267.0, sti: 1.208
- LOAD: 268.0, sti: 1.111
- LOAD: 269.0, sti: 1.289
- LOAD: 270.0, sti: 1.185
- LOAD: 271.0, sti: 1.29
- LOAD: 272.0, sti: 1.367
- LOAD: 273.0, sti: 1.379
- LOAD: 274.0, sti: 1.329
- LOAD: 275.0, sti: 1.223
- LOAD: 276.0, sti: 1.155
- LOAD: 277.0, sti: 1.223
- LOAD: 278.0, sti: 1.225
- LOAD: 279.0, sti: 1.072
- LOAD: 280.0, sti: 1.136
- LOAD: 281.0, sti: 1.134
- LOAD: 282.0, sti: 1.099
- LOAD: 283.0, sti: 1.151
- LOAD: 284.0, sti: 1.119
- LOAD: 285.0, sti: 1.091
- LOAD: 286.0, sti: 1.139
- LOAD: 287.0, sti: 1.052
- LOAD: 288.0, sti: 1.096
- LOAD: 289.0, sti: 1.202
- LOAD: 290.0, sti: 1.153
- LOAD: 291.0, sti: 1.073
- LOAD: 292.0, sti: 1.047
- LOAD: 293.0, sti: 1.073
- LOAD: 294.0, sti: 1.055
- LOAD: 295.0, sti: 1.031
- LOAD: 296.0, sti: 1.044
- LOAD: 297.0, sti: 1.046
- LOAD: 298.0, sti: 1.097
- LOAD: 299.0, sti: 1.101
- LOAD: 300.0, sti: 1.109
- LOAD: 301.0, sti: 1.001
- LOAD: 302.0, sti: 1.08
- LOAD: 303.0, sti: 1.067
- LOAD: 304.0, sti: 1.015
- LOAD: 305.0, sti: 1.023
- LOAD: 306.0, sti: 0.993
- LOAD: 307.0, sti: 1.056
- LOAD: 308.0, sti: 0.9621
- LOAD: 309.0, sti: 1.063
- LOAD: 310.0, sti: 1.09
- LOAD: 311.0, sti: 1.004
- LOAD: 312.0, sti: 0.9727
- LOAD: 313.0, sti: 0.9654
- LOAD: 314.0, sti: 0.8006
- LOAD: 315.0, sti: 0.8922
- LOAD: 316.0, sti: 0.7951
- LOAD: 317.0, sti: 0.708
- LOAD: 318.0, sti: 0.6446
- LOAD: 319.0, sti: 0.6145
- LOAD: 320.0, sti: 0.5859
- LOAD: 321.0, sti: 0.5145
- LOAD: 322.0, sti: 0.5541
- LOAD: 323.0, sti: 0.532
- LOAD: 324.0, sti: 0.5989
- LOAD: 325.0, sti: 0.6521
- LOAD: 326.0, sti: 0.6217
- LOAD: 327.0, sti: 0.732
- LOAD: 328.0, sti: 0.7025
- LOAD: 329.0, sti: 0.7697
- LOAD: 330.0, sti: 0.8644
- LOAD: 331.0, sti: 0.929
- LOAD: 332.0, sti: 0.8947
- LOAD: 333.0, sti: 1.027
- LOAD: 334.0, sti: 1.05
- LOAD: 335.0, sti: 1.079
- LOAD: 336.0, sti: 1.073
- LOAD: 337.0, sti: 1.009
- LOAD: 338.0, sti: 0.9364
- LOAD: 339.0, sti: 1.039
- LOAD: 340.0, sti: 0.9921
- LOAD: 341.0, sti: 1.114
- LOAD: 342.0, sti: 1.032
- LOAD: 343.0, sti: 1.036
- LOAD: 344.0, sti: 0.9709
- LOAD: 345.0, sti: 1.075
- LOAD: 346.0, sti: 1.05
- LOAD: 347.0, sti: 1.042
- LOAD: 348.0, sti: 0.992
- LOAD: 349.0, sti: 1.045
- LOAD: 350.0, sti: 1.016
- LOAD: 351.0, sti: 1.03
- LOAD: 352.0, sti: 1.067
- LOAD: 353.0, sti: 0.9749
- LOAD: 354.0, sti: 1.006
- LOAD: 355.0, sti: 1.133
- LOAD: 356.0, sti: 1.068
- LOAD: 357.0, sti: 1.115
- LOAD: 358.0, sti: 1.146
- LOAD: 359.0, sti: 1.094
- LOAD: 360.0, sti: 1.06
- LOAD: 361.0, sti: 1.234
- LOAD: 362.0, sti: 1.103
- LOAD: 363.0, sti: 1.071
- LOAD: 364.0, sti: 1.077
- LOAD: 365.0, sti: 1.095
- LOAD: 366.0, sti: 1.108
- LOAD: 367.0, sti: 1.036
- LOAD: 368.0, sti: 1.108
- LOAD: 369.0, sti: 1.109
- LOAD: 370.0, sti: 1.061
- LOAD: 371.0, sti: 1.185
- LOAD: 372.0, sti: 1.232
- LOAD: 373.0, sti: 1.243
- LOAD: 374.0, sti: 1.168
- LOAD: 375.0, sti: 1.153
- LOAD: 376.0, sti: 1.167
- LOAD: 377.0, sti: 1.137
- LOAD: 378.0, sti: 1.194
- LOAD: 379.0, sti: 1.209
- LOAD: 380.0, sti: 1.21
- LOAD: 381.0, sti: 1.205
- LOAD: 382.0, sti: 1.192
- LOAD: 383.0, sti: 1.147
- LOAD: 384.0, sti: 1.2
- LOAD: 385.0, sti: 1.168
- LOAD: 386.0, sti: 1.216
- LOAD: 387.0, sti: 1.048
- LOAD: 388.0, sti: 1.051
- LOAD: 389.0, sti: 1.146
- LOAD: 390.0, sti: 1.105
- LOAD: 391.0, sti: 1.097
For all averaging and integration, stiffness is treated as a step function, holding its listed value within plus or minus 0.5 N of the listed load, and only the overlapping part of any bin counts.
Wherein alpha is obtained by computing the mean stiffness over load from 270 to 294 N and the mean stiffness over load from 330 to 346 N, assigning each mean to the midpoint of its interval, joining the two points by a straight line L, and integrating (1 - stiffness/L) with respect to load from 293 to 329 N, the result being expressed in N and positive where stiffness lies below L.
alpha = 7.00 N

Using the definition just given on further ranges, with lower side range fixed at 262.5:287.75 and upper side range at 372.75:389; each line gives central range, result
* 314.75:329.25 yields 6.4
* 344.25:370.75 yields 2.1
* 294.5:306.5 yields 1.2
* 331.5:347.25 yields 1.9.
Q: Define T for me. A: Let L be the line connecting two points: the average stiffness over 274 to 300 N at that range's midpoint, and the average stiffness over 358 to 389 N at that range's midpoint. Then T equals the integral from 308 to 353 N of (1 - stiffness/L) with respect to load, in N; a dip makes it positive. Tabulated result 9.49 N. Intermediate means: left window 1.12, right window 1.14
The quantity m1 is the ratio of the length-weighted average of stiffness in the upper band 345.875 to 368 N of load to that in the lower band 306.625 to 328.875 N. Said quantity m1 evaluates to 1.39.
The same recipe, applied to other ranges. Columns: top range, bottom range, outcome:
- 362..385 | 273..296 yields 1.01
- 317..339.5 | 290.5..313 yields 0.76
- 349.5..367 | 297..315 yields 1.06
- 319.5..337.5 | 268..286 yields 0.66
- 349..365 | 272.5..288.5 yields 0.93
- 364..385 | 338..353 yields 1.12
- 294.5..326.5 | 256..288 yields 0.76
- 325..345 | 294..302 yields 0.88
